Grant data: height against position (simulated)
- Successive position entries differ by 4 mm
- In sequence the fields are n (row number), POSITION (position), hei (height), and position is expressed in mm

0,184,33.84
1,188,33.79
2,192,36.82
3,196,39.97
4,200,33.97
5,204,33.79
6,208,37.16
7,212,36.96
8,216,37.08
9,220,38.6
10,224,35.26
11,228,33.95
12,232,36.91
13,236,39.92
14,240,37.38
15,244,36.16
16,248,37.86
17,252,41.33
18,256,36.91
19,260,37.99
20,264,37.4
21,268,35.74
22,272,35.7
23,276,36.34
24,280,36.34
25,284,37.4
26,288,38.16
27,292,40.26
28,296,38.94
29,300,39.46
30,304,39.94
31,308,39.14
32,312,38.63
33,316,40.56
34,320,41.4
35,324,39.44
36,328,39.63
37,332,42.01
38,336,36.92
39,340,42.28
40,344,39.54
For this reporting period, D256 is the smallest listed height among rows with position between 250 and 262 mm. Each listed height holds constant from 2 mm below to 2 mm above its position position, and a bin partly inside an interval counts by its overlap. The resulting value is 36.91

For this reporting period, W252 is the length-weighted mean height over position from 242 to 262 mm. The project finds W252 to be 38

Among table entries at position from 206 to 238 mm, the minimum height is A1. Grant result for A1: 33.95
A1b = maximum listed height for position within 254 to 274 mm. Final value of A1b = 37.99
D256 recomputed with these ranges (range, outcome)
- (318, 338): 36.92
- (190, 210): 33.79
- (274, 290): 36.34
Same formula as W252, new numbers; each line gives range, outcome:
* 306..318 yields 39.4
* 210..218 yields 37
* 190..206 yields 36.1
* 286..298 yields 39.1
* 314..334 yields 40.6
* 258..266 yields 37.7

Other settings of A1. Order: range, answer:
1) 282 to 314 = 37.4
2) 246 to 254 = 37.86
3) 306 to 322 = 38.63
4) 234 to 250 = 36.16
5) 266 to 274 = 35.7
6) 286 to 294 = 38.16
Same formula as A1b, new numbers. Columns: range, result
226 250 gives 39.92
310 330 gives 41.4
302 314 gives 39.94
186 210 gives 39.97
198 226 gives 38.6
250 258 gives 41.33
